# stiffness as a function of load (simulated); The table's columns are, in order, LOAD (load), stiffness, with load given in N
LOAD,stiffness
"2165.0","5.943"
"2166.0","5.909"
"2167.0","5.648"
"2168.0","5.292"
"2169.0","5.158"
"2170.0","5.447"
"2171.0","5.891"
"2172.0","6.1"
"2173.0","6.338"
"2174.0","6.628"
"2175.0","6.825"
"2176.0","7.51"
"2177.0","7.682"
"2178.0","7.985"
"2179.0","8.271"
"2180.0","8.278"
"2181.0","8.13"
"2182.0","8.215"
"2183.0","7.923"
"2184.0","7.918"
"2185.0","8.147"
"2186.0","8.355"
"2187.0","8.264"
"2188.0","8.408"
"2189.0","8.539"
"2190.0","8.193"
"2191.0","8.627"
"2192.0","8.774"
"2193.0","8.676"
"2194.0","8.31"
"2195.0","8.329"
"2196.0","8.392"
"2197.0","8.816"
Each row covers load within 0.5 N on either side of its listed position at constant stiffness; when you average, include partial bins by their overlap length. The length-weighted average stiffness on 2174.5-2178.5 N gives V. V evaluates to 7.5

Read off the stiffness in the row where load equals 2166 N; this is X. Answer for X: 5.909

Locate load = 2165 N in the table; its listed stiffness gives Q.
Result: 5.943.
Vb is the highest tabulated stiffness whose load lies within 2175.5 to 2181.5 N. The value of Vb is 8.278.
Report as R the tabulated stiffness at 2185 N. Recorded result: 8.147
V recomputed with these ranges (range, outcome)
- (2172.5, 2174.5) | 6.48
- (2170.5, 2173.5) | 6.11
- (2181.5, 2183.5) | 8.07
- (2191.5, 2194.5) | 8.59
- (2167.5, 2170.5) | 5.3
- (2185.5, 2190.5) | 8.35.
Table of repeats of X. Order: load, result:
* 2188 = 8.408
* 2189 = 8.539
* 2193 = 8.676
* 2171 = 5.891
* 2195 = 8.329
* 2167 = 5.648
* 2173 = 6.338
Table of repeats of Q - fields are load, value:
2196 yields 8.392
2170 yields 5.447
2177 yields 7.682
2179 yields 8.271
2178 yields 7.985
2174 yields 6.628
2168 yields 5.292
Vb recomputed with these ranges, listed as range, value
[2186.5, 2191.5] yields 8.627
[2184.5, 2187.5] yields 8.355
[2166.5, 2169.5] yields 5.648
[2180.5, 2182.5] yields 8.215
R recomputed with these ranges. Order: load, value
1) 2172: 6.1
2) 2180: 8.278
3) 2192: 8.774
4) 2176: 7.51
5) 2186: 8.355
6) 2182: 8.215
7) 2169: 5.158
